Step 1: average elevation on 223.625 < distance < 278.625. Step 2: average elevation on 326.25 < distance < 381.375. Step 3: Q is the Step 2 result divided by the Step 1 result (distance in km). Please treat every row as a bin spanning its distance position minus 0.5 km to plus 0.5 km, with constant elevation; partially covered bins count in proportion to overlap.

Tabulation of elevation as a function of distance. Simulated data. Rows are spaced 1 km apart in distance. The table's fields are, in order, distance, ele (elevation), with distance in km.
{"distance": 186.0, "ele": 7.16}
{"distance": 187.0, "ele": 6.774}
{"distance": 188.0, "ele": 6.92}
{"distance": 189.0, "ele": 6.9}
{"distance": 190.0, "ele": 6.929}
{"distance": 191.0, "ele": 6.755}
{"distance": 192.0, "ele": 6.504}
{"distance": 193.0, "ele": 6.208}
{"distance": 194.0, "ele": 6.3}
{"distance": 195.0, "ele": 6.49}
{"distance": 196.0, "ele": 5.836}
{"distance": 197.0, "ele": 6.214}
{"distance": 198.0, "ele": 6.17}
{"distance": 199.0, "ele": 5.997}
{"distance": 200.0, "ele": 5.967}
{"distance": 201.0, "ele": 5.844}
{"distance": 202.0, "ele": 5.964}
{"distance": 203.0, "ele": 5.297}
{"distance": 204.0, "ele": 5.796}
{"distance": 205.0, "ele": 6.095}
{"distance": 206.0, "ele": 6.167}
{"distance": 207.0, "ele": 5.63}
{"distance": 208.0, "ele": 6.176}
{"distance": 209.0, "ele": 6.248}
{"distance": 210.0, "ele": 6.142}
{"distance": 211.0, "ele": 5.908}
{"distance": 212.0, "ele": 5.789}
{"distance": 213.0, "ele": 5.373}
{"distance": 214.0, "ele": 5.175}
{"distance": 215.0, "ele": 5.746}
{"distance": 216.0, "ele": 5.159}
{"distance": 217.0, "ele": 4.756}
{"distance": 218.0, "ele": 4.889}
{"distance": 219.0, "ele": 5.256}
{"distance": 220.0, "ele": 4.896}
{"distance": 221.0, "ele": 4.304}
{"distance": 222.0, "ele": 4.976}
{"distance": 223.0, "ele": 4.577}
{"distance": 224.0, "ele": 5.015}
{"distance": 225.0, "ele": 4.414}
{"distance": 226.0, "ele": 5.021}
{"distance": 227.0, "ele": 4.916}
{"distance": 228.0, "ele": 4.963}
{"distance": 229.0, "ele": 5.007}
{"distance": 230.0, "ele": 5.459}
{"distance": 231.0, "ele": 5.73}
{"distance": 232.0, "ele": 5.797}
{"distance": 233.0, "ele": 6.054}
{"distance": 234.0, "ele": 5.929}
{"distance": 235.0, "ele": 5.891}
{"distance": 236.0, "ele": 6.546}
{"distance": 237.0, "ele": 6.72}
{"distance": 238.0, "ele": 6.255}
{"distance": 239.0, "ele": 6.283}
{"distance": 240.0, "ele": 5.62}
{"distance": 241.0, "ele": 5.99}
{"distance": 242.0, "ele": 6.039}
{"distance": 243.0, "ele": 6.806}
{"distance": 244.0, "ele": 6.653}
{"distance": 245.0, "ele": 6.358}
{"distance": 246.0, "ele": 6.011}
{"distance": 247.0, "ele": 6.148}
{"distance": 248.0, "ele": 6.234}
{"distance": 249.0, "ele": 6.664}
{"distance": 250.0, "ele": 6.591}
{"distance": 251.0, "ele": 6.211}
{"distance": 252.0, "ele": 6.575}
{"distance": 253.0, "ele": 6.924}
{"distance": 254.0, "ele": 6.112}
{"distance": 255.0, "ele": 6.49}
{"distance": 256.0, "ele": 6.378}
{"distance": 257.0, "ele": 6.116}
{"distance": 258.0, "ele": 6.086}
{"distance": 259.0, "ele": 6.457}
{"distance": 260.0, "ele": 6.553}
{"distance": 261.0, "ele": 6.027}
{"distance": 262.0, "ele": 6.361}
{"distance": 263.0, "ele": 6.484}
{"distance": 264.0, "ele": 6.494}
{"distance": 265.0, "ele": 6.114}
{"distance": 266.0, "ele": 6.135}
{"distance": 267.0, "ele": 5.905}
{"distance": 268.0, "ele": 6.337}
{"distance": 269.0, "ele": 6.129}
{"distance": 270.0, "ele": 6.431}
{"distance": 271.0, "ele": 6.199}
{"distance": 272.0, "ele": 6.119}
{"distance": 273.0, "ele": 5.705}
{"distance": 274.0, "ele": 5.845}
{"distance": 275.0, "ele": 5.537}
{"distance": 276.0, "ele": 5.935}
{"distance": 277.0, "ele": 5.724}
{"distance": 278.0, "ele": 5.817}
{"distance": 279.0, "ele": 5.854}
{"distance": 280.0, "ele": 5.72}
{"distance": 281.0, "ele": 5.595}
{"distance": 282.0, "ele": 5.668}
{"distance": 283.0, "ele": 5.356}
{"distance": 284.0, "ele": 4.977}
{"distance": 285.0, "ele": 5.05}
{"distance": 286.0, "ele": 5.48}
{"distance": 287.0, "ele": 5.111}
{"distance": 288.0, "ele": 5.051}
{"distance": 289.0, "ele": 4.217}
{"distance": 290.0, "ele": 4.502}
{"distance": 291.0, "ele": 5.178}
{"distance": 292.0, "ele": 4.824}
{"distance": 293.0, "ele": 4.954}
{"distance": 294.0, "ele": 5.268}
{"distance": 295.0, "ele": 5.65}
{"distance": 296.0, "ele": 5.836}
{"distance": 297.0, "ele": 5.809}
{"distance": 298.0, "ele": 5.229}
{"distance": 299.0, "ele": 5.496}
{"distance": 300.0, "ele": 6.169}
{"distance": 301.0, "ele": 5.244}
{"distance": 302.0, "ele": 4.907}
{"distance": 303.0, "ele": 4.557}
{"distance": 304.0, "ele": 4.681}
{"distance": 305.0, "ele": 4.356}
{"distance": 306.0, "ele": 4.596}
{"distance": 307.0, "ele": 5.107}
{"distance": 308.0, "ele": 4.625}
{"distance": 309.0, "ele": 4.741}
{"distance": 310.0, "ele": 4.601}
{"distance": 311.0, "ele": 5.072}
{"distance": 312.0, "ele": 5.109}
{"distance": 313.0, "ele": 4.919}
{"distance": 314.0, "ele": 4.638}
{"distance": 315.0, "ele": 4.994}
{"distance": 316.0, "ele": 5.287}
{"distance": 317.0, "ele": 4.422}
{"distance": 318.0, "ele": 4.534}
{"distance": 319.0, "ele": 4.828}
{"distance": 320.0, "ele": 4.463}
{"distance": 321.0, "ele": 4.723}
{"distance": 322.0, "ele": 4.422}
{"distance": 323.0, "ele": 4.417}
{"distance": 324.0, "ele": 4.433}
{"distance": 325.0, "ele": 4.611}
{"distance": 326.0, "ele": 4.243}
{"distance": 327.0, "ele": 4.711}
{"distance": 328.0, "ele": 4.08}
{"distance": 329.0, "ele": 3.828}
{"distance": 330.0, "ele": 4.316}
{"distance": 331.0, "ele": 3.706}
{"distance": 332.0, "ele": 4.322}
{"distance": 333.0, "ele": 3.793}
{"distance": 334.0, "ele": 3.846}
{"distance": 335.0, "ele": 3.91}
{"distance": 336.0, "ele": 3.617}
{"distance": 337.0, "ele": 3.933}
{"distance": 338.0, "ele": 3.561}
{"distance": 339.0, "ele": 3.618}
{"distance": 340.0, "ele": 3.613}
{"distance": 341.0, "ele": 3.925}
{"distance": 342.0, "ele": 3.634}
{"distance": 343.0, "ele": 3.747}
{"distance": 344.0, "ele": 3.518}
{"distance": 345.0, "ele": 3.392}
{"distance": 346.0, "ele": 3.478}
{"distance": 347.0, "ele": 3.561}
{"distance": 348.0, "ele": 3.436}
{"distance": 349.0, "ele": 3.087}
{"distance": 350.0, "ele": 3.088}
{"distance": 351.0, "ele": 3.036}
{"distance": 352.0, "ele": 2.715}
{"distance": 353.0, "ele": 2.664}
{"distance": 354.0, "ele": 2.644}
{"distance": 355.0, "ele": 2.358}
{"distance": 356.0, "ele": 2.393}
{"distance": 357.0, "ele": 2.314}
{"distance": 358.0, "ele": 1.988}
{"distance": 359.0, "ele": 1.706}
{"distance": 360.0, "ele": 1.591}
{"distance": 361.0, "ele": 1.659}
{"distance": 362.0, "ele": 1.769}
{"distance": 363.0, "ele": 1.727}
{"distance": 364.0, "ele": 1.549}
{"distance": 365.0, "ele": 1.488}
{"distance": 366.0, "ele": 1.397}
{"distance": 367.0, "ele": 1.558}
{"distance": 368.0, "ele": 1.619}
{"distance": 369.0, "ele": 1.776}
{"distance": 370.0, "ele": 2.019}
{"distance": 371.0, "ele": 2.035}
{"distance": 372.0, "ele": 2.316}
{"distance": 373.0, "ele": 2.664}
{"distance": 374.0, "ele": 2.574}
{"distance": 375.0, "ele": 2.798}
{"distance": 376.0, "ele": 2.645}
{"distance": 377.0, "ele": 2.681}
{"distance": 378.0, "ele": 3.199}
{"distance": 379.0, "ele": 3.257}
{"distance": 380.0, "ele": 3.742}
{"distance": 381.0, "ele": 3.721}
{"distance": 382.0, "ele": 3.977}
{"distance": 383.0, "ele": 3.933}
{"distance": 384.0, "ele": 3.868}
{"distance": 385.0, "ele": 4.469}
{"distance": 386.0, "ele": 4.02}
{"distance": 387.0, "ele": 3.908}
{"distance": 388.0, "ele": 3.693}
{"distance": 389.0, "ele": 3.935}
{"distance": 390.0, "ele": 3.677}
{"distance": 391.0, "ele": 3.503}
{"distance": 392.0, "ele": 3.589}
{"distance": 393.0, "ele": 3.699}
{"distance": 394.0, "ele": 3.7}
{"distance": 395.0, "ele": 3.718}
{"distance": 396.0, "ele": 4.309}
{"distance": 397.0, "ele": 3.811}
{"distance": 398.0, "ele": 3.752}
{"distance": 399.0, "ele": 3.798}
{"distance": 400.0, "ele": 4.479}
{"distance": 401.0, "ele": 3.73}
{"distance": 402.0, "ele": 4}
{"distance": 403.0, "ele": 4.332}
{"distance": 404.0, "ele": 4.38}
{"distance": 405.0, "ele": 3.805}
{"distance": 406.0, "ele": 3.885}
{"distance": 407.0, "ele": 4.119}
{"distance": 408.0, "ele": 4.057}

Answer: 0.49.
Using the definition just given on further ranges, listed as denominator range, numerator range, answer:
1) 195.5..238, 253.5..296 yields 1.03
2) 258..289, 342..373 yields 0.41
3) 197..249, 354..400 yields 0.51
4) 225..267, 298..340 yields 0.74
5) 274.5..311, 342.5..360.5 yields 0.54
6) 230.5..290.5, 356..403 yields 0.50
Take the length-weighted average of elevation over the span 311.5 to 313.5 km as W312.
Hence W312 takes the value 5.01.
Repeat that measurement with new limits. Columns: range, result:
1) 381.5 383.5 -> 3.96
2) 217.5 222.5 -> 4.86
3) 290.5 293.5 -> 4.99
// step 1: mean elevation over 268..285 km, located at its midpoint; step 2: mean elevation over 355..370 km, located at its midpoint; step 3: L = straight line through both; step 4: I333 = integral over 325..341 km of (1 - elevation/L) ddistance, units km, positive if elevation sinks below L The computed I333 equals -4.1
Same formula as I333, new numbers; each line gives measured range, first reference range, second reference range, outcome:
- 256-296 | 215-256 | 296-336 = -3.9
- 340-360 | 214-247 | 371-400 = 5.2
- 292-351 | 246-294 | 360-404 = 2.7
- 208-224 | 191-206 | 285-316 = 1.6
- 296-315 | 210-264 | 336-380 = -4.6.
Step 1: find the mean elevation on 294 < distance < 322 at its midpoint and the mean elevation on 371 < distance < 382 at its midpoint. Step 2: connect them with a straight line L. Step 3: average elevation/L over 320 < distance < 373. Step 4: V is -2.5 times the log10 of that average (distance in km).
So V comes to 0.26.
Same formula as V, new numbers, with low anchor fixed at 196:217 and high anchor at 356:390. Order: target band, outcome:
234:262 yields -0.25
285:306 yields -0.23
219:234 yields 0.07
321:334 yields -0.20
